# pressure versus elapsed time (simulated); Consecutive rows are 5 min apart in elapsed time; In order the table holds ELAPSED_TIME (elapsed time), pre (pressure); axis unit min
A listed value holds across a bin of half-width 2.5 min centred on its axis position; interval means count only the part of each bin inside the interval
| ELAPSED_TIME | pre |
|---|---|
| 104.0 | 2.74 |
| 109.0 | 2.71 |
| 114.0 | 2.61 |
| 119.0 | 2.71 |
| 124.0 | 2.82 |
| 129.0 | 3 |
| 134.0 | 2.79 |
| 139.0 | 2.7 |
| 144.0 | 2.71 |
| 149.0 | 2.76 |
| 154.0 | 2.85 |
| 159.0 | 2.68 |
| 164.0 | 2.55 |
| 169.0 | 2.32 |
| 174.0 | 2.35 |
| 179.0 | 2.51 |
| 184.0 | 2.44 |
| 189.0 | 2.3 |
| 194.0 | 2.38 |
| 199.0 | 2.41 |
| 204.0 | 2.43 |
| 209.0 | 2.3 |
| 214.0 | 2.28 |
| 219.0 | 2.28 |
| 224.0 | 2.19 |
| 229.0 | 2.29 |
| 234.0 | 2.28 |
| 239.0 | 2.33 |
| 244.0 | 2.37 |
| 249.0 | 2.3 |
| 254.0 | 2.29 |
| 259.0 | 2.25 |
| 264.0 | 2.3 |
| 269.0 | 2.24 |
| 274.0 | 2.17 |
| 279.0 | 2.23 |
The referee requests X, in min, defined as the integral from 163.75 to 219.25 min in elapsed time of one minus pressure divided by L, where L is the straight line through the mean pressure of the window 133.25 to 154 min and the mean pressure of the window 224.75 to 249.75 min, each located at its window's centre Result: 3.2 min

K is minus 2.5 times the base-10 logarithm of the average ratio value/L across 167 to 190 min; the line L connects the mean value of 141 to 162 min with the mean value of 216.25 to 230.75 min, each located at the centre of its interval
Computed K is 0.07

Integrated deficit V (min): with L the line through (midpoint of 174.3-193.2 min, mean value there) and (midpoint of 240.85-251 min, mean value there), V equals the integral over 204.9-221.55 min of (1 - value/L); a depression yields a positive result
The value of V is 0.5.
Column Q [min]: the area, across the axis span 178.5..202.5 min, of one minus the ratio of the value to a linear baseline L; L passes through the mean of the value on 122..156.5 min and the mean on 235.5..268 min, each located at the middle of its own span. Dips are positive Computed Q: 1.6 min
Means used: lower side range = 2.8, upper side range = 2.3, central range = 2.4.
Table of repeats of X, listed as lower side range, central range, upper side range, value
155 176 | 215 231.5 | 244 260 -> 0.77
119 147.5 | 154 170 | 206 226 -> 0.16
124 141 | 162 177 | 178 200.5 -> 0.86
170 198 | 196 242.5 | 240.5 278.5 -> 0.50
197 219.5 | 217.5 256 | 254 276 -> 0.06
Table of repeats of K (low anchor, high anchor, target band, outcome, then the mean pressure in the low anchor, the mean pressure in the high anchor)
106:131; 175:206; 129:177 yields -0.02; 2.76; 2.41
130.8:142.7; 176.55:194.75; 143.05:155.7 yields -0.04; 2.76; 2.41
